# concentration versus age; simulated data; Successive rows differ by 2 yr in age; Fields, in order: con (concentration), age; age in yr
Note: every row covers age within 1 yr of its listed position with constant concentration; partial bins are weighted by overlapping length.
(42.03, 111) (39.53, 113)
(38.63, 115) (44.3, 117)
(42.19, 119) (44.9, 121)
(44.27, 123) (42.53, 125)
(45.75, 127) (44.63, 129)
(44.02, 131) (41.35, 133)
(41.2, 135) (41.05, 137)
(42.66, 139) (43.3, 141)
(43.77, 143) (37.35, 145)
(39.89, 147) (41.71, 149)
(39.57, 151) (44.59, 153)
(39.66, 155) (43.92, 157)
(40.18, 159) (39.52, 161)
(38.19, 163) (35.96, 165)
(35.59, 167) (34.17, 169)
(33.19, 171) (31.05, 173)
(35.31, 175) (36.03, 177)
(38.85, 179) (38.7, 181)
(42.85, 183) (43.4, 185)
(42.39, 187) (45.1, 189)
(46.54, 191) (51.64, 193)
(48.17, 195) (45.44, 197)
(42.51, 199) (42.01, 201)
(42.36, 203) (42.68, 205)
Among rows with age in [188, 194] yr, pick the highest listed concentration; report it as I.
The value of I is 51.64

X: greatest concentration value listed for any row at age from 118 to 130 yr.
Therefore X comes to 45.75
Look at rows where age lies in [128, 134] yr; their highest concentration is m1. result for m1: 44.63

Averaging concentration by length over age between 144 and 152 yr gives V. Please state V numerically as 39.6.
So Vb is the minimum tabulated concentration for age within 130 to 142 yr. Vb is 41.05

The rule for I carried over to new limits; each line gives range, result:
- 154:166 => 43.92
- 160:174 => 39.52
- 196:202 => 45.44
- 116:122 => 44.9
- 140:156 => 44.59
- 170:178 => 36.03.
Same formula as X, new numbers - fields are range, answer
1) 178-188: 43.4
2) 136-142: 43.3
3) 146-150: 41.71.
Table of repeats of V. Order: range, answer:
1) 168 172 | 33.7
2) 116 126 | 43.6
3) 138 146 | 41.8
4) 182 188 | 42.9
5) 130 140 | 42.1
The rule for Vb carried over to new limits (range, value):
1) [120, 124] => 44.27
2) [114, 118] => 38.63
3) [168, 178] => 31.05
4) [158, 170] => 34.17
